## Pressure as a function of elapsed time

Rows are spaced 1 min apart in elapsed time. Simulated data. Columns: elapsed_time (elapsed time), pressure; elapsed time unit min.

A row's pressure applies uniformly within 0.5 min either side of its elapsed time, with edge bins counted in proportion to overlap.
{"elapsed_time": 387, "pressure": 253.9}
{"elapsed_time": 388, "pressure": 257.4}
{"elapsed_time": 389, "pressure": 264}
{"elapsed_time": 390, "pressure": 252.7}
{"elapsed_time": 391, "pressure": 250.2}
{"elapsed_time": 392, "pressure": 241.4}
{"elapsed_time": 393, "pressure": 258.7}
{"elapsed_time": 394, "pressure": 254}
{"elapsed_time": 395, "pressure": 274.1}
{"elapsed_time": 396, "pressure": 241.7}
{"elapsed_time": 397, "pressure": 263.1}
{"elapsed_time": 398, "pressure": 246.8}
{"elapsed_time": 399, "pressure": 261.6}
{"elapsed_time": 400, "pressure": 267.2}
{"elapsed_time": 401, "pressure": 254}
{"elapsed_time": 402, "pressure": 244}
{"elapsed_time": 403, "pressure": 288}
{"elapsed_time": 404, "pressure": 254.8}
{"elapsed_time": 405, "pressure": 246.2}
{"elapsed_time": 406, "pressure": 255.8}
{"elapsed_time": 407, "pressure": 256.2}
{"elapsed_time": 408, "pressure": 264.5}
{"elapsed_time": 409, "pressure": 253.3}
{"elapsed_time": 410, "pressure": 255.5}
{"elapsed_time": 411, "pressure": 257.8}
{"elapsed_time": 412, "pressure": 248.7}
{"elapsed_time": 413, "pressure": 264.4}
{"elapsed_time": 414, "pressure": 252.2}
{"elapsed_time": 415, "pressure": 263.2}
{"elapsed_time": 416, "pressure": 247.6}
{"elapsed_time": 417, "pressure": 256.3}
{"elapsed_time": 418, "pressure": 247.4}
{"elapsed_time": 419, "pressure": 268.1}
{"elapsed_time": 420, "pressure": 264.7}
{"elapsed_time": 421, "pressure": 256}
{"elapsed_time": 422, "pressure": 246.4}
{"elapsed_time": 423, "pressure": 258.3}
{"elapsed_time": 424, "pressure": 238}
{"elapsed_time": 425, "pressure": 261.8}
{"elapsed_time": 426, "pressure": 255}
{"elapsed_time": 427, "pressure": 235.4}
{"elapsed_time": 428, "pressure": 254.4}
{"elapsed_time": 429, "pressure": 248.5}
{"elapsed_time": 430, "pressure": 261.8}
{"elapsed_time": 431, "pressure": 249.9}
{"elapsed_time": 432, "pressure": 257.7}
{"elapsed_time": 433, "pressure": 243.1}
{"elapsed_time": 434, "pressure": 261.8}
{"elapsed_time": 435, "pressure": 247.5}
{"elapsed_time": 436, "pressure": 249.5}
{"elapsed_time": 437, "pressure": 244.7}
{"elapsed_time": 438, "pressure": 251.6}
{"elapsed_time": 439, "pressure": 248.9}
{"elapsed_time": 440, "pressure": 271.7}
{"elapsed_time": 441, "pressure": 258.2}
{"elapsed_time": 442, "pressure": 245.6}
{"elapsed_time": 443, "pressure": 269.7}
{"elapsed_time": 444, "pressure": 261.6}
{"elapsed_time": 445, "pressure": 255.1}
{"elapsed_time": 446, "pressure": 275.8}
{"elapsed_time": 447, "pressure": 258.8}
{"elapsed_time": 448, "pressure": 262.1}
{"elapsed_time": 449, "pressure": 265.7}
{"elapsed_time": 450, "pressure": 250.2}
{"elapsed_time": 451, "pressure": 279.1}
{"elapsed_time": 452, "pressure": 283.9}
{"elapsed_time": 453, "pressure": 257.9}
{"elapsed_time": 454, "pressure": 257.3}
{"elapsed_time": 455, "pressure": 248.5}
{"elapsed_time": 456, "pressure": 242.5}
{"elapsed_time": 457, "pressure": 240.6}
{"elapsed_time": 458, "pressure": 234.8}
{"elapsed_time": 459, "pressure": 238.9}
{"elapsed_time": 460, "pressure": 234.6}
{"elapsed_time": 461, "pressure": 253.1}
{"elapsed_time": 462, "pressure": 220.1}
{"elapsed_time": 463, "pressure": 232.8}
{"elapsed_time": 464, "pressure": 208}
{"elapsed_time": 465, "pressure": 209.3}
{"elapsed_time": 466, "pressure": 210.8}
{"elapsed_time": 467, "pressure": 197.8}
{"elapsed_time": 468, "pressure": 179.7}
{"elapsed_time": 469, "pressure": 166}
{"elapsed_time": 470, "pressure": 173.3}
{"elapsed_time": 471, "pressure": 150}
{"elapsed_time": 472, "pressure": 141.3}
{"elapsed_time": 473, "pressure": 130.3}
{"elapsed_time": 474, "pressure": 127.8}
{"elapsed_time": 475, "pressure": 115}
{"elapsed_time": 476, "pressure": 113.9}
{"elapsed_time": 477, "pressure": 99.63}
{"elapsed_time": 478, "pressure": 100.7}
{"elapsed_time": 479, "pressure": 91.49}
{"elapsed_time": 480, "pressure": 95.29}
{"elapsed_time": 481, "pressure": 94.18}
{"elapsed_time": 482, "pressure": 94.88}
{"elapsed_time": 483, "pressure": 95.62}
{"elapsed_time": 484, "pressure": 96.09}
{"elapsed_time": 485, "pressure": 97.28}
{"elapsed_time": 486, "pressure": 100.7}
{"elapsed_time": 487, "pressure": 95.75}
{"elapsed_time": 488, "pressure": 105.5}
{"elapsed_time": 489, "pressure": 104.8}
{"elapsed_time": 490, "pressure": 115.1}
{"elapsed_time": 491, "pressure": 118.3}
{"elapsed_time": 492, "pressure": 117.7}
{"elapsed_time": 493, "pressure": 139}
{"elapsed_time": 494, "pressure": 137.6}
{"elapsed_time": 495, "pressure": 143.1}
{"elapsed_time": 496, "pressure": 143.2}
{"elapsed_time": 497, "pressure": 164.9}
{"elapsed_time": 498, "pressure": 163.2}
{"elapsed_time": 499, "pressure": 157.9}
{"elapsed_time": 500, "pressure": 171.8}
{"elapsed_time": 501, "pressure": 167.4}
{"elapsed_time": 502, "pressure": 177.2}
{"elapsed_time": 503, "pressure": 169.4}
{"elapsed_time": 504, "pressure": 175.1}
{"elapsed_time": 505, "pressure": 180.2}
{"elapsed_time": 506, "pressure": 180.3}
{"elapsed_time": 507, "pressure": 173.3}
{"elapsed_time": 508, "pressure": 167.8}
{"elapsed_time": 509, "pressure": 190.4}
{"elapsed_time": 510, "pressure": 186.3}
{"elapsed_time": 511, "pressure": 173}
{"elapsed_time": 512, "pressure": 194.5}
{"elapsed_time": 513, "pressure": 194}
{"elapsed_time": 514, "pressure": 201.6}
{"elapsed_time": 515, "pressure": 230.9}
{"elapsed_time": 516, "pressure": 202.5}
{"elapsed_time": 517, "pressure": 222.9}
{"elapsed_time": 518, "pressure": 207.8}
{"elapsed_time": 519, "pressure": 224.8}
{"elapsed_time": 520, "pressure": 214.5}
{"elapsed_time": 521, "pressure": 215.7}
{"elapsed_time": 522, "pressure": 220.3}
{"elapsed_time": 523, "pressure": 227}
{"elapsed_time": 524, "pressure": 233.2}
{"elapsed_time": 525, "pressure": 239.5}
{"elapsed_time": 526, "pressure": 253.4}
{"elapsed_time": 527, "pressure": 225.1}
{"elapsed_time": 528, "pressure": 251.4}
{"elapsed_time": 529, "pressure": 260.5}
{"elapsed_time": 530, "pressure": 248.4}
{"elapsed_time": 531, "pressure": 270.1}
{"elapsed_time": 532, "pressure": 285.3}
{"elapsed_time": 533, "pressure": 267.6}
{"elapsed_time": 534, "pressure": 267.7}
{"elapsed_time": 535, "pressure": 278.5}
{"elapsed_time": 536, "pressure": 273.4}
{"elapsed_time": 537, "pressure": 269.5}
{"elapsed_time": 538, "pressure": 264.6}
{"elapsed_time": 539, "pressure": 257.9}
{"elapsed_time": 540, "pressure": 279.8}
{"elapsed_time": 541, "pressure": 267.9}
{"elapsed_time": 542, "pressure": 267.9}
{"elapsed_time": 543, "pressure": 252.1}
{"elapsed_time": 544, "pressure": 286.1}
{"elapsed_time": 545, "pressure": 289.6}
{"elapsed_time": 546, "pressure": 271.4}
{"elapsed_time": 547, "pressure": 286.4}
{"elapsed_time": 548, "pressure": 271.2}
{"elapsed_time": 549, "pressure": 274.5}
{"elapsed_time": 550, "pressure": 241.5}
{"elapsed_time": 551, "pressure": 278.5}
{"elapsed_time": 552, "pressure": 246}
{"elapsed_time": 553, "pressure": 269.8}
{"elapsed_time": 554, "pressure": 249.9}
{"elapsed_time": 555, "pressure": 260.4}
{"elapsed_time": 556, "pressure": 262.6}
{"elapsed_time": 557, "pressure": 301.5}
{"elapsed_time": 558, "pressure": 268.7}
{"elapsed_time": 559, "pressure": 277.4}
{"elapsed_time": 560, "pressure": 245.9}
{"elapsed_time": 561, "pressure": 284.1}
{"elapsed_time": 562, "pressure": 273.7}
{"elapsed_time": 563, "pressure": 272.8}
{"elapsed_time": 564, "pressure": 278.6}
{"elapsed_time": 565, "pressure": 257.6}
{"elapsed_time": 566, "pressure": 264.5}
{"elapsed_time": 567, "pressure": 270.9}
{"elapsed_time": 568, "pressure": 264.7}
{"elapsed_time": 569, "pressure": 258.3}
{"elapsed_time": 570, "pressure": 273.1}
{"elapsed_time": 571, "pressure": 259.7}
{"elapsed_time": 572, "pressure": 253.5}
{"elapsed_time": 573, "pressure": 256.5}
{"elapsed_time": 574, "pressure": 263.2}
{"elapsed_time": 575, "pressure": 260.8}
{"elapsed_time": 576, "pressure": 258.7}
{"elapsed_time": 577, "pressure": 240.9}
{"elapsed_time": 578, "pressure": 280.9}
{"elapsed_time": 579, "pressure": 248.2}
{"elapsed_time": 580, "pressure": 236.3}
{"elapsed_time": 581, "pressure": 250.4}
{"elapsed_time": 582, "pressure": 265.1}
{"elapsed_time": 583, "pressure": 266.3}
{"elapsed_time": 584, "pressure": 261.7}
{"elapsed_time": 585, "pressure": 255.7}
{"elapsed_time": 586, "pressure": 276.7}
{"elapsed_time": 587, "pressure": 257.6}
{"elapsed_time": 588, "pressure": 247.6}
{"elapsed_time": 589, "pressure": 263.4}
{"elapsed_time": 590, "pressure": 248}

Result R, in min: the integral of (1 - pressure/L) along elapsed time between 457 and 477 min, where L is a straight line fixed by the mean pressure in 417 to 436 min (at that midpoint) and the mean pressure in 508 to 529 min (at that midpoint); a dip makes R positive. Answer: 4.4 min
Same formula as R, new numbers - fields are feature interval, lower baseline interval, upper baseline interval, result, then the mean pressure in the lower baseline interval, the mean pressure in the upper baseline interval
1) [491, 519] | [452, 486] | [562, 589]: 3.81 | 172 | 261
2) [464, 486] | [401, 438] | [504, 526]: 9.03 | 254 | 204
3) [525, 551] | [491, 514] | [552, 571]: -4.49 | 166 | 268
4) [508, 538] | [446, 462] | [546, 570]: 3.62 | 253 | 268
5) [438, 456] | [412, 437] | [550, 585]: -0.42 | 253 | 263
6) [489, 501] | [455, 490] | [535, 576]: 2.87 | 156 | 268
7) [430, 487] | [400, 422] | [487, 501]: -3.36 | 257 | 137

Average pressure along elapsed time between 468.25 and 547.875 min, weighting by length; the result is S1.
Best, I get 188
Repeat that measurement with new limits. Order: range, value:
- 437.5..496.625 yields 185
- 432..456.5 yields 258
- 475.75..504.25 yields 125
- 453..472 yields 216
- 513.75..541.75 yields 246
